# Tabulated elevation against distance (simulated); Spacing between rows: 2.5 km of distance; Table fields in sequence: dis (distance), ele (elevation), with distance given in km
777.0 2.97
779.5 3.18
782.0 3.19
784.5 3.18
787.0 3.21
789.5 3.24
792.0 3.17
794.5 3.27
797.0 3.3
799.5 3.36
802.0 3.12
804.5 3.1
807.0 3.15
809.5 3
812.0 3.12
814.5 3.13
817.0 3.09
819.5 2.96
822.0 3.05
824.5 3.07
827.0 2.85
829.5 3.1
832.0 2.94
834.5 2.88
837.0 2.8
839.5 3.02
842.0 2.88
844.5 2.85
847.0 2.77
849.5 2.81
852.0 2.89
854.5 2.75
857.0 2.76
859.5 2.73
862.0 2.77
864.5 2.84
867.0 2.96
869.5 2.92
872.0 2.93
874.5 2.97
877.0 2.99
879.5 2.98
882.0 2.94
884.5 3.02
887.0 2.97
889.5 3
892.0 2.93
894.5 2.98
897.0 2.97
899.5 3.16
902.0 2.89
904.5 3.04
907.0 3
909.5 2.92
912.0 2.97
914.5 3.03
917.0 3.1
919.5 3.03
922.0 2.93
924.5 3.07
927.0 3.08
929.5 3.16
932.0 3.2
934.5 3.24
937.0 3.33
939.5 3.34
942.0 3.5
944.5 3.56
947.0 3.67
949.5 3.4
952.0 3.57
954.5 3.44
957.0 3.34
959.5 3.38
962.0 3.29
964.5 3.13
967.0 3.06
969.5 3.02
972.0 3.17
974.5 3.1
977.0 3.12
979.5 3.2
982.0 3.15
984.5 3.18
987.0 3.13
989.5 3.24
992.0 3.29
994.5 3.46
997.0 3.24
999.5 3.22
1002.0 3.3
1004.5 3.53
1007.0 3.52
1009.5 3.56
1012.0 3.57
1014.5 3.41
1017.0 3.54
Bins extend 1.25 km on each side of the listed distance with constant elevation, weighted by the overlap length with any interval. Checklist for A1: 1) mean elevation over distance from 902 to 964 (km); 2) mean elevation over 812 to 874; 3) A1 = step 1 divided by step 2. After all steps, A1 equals 1.1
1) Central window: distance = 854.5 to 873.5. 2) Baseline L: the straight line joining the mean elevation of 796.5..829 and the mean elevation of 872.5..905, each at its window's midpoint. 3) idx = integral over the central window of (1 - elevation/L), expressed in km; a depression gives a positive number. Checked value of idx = 1.14 km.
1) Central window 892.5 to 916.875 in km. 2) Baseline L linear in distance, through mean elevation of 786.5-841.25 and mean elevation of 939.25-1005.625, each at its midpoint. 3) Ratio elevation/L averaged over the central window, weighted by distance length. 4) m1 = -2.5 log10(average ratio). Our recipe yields 0.07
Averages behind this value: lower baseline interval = 3.08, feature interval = 3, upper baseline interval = 3.3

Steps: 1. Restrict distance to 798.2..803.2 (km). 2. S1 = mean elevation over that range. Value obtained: 3.24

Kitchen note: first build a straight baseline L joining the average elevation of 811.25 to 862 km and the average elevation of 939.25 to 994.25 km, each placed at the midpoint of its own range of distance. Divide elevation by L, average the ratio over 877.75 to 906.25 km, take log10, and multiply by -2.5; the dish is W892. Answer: 0.031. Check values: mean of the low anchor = 2.92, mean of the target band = 2.99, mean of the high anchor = 3.29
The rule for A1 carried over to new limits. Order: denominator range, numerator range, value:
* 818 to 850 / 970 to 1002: 1.10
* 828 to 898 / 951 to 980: 1.11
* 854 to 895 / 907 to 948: 1.10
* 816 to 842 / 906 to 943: 1.05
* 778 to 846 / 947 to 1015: 1.07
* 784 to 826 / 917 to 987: 1.03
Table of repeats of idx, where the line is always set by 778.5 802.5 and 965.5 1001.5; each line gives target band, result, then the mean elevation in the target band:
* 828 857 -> 3.1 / 2.88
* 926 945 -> -0.6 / 3.29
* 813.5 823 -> 0.5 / 3.06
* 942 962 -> -1.7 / 3.47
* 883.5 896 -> 0.9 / 2.98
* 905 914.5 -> 0.7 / 2.98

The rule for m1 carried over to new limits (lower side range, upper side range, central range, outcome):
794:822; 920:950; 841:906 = 0.11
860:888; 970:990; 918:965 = -0.08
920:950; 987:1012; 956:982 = 0.05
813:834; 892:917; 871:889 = 0.01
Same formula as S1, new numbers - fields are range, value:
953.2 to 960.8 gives 3.39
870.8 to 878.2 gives 2.96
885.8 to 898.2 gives 2.97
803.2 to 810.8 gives 3.08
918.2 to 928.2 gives 3.03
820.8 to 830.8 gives 3.02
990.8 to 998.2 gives 3.33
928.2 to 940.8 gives 3.25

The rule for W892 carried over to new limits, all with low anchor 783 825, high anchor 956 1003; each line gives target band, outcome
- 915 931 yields 0.04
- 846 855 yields 0.13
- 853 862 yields 0.15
